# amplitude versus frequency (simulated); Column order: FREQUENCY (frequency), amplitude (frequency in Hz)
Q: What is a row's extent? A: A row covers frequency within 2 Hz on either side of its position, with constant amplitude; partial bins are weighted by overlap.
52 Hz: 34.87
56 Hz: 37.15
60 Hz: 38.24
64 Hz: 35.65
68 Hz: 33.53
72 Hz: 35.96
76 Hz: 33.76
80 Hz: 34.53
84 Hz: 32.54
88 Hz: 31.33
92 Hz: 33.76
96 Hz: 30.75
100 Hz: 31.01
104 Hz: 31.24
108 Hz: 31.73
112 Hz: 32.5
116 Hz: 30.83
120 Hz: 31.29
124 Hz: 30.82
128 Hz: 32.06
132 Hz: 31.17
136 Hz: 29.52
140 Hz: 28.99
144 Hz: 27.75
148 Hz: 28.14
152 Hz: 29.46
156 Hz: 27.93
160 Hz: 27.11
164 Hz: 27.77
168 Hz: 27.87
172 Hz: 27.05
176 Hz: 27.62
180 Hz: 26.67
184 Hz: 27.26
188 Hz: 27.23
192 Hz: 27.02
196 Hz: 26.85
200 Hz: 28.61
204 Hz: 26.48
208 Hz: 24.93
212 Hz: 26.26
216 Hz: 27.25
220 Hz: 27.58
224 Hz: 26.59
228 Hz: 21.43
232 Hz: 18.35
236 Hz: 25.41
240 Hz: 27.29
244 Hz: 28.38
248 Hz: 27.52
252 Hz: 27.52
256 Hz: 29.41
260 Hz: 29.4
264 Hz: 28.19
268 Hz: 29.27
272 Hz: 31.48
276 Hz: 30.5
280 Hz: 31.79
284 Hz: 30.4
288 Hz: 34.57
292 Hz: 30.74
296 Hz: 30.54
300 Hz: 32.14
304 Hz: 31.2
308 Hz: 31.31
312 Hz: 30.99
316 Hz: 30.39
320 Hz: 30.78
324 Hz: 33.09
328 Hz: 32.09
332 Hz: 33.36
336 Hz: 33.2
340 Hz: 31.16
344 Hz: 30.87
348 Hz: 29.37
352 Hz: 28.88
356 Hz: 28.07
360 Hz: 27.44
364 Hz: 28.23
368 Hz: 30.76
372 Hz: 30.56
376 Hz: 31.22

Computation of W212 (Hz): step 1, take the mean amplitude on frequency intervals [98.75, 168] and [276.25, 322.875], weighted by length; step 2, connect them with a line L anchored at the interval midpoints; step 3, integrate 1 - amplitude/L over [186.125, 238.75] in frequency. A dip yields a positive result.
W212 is 8.37 Hz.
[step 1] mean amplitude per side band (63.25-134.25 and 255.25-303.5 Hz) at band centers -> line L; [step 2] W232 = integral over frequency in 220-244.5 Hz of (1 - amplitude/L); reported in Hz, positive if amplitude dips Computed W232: 5.2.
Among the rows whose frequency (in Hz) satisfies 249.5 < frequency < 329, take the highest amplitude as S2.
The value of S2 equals 34.57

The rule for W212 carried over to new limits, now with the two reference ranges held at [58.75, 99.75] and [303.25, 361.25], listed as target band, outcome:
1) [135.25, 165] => 4.21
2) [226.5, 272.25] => 7.11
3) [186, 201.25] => 2.39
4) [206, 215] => 1.81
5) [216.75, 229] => 2.44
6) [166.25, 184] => 2.93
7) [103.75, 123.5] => 1.13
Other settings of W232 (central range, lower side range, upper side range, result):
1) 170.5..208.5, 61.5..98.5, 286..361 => 6.3 Hz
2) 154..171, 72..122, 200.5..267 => 1.1 Hz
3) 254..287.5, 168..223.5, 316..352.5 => -0.9 Hz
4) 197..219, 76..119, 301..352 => 3.5 Hz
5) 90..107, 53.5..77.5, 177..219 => 0.9 Hz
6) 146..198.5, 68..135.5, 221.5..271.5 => 3.5 Hz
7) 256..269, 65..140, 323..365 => 0.9 Hz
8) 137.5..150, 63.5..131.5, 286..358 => 1.5 Hz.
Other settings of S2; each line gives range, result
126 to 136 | 32.06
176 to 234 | 28.61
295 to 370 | 33.36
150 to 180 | 29.46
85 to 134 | 33.76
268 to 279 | 31.48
